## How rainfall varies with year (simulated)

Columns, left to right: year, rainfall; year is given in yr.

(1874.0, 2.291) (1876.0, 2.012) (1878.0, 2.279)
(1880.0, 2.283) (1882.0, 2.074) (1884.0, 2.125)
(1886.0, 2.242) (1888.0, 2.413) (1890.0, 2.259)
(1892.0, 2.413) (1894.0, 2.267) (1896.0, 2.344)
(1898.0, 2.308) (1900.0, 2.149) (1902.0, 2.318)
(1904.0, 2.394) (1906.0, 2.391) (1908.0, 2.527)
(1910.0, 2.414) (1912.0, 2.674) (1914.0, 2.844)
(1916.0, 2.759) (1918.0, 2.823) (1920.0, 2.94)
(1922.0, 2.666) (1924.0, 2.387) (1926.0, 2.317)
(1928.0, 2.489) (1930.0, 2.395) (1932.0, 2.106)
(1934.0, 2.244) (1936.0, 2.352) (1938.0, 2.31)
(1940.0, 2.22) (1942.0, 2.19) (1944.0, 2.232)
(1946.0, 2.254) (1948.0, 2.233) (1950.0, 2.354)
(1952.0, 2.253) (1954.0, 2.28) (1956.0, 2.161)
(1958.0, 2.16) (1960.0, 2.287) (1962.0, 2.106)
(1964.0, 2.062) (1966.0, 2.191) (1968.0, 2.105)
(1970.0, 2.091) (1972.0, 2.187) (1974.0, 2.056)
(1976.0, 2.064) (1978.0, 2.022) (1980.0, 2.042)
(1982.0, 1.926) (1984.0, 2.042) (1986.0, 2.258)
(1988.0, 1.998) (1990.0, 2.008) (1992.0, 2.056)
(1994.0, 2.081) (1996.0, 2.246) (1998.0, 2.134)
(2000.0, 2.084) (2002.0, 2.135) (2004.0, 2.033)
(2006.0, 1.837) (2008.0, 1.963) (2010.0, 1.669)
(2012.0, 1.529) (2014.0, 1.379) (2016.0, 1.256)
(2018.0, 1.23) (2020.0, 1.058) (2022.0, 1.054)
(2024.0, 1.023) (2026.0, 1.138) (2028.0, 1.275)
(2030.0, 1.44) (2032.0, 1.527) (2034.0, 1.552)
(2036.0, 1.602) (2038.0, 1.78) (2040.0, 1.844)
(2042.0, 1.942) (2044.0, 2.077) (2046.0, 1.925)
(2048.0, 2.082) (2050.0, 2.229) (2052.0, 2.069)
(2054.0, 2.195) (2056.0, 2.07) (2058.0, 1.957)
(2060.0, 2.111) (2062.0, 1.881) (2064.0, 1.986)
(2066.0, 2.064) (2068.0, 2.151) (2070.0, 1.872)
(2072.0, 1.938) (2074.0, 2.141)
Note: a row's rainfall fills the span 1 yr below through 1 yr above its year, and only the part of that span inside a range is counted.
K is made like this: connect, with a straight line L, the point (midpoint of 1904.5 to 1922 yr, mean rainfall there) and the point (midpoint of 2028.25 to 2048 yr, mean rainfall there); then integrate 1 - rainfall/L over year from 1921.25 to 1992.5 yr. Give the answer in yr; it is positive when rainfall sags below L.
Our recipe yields 4.4 yr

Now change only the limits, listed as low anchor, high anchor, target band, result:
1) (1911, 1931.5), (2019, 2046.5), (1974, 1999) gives -1.4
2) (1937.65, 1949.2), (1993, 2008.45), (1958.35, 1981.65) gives 0.6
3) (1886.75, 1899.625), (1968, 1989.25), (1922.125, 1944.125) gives -1.1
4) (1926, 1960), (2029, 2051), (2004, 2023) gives 4.6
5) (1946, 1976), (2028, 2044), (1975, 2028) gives 4.1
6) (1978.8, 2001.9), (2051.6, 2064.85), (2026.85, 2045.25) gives 3.4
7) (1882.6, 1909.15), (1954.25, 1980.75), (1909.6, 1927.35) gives -3.1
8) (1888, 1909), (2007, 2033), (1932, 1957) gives -3.7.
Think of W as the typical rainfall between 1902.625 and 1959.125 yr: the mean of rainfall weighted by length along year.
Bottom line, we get 2.41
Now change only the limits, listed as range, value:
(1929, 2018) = 2.07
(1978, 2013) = 2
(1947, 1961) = 2.25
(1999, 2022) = 1.63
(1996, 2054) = 1.69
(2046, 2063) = 2.07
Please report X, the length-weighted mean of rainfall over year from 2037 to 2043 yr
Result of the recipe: 1.86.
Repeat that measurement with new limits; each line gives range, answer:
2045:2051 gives 2.08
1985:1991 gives 2.09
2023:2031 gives 1.22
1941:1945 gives 2.21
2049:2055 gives 2.16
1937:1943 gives 2.24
